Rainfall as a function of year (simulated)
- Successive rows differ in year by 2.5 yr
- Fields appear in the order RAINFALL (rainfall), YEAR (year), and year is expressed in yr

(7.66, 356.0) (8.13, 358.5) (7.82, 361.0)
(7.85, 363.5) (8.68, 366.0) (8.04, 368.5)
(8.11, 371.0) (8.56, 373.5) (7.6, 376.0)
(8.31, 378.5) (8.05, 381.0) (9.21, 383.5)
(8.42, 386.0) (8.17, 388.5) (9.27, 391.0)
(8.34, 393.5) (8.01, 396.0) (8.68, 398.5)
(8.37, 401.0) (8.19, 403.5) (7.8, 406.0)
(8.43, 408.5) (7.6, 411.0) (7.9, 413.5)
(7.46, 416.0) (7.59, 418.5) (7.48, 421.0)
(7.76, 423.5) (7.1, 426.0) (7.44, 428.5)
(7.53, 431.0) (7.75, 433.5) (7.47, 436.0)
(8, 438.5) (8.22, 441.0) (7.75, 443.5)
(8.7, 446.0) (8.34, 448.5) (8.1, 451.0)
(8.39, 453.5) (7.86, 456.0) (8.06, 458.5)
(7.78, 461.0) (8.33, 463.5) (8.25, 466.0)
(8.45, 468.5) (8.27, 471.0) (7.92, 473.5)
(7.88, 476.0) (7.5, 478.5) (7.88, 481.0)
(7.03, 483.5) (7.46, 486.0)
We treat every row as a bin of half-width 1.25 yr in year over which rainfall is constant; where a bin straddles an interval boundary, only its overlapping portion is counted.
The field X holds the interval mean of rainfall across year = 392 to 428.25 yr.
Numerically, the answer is 7.9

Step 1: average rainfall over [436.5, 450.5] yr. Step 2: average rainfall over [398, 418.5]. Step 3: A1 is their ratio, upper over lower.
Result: 1.02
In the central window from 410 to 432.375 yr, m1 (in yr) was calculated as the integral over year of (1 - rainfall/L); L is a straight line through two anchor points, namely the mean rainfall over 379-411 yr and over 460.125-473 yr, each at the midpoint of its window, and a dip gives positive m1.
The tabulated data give 2.1 yr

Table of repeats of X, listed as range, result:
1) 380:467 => 8.05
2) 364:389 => 8.31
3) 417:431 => 7.48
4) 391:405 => 8.39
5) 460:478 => 8.1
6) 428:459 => 7.98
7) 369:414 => 8.28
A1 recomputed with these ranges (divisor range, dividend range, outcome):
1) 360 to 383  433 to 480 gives 0.99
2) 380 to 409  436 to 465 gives 0.96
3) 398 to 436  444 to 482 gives 1.04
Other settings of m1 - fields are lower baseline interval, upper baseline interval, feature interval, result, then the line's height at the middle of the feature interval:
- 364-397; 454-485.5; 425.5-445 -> 1.0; 8.1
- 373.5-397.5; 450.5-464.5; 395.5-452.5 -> 2.2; 8.22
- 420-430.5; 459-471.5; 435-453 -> -0.7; 7.8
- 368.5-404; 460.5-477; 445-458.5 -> -0.1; 8.19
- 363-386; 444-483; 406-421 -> 0.8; 8.2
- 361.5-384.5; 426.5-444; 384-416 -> -1.0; 8.01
